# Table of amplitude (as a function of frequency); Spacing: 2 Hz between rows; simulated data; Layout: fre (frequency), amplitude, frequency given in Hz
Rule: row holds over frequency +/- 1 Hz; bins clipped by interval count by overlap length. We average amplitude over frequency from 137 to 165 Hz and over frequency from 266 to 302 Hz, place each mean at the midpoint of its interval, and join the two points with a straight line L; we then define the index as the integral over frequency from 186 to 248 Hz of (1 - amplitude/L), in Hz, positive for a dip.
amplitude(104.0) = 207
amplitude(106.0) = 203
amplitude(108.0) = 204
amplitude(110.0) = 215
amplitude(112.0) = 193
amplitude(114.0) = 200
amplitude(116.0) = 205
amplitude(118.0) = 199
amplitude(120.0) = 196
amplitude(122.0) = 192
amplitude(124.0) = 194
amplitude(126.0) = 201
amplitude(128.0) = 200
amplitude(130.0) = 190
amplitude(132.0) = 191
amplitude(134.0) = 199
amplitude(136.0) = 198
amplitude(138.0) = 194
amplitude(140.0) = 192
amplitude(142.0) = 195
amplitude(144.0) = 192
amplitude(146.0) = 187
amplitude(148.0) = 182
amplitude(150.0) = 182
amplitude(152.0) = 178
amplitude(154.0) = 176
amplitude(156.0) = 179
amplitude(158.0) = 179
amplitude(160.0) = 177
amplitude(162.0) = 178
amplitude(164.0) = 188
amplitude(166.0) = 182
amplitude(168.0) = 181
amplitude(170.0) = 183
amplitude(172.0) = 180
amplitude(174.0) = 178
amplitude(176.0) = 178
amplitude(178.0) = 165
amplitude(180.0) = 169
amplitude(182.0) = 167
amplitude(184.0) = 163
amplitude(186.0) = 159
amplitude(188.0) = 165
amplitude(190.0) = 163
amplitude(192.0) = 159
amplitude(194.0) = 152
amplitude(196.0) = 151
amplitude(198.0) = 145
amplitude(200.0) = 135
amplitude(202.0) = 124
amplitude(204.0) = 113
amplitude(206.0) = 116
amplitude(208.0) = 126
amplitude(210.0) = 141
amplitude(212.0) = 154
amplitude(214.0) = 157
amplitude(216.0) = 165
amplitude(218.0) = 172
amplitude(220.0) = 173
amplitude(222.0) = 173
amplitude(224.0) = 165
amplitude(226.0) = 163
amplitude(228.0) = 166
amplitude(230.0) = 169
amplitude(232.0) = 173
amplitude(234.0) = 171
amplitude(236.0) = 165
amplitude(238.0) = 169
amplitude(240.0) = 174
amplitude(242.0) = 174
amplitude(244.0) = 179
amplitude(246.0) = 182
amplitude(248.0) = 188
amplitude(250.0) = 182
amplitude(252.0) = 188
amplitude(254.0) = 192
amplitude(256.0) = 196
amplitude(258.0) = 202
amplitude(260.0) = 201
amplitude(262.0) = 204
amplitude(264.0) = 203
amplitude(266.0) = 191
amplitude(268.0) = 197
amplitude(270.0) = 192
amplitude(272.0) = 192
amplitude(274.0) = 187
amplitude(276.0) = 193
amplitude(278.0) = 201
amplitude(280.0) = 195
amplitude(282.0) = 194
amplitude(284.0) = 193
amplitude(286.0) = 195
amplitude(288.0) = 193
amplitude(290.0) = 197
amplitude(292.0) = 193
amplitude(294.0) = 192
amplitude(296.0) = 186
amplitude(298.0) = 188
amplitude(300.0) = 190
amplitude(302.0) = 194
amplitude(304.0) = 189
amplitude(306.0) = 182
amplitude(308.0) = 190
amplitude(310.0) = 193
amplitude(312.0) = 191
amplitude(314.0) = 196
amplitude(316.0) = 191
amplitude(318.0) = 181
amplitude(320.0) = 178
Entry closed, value 9.9 Hz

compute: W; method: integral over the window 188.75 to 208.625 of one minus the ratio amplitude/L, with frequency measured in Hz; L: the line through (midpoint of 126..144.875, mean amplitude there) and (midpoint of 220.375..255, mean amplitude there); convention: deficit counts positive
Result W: 4.8 Hz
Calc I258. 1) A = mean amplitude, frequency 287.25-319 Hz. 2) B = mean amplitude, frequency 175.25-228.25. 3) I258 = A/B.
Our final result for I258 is 1.2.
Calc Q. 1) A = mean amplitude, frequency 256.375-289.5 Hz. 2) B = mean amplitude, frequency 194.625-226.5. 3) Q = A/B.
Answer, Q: 1.32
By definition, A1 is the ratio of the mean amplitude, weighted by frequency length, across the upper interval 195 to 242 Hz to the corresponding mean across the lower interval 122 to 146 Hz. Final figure 0.8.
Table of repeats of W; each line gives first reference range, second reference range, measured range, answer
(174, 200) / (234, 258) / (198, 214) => 3.3 Hz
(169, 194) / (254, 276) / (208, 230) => 2.4 Hz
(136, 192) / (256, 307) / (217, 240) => 2.2 Hz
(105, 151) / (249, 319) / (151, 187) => 3.6 Hz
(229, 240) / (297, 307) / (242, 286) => -3.6 Hz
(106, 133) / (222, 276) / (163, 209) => 7.8 Hz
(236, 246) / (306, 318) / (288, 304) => -0.4 Hz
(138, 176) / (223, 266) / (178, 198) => 2.4 Hz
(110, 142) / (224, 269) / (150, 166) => 1.1 Hz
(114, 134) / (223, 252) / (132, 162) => 0.9 Hz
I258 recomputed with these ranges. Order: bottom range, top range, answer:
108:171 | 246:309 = 1.01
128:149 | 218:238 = 0.88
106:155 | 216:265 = 0.93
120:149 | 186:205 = 0.75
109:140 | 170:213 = 0.78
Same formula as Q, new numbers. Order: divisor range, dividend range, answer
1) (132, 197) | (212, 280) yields 1.02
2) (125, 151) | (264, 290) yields 1.01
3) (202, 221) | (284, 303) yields 1.32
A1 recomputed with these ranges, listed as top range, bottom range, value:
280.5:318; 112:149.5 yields 0.98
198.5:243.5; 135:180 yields 0.86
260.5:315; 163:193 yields 1.12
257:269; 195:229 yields 1.34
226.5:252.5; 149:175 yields 0.97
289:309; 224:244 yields 1.12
